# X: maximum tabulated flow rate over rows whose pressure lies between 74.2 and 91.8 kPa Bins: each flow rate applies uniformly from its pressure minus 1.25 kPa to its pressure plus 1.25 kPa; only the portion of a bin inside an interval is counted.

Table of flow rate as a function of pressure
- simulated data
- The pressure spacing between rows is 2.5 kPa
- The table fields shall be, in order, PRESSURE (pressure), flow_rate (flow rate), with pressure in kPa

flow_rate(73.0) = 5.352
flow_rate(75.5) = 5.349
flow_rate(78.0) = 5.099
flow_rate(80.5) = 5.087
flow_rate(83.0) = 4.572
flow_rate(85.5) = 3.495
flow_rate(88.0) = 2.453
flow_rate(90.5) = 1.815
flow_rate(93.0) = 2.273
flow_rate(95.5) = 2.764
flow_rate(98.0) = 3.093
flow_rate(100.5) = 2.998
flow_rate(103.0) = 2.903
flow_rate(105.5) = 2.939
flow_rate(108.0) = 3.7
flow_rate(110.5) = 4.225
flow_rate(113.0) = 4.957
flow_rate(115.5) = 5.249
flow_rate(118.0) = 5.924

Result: 5.349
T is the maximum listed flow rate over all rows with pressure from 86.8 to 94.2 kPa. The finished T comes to 2.453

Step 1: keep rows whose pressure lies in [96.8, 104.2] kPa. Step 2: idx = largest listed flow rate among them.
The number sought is 3.093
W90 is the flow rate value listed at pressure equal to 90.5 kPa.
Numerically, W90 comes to 1.815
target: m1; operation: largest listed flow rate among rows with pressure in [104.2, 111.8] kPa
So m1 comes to 4.225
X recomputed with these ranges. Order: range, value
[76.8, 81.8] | 5.099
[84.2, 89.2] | 3.495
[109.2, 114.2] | 4.957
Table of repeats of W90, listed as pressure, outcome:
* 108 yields 3.7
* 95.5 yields 2.764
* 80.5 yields 5.087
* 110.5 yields 4.225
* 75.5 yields 5.349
